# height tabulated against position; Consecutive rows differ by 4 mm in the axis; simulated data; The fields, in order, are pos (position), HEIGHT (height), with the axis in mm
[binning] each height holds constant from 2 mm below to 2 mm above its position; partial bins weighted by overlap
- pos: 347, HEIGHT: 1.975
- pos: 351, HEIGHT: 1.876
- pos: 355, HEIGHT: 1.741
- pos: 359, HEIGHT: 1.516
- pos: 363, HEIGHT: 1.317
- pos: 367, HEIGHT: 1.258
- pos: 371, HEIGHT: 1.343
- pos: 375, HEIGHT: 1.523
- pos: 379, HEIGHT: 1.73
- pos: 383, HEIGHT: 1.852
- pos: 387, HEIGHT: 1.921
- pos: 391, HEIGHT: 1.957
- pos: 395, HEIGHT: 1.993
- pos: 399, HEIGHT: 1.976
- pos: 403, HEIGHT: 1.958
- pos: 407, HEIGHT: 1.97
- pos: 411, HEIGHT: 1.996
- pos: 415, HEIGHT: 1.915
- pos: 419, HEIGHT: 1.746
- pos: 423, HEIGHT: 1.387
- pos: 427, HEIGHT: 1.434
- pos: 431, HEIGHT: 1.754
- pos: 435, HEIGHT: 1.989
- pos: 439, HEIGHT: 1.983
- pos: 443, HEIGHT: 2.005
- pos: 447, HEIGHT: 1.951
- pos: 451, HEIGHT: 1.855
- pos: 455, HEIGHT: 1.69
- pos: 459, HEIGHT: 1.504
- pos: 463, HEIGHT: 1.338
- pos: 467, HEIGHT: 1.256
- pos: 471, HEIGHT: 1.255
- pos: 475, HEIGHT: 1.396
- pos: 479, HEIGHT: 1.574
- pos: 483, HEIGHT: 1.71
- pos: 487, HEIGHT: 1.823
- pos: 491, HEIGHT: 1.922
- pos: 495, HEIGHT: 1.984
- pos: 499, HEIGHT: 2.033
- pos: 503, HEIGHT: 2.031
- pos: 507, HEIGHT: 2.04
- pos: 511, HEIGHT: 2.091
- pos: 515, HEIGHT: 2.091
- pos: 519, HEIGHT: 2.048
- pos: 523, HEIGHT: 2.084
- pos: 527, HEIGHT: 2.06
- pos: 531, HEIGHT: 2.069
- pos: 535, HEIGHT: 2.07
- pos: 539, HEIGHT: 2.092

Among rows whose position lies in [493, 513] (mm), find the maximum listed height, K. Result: 2.091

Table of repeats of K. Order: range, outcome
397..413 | 1.996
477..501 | 2.033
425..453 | 2.005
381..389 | 1.921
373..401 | 1.993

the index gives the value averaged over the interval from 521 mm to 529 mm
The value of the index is 2.07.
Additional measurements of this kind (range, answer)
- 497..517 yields 2.06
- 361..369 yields 1.29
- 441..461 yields 1.8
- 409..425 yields 1.76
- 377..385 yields 1.79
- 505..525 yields 2.07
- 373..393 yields 1.8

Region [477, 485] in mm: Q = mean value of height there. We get 1.64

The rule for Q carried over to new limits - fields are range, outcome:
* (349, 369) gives 1.54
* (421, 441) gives 1.71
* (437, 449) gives 1.98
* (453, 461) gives 1.6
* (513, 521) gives 2.07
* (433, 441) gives 1.99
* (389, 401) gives 1.98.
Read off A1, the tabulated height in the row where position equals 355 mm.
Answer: 1.741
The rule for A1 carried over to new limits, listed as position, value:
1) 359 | 1.516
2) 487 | 1.823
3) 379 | 1.73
